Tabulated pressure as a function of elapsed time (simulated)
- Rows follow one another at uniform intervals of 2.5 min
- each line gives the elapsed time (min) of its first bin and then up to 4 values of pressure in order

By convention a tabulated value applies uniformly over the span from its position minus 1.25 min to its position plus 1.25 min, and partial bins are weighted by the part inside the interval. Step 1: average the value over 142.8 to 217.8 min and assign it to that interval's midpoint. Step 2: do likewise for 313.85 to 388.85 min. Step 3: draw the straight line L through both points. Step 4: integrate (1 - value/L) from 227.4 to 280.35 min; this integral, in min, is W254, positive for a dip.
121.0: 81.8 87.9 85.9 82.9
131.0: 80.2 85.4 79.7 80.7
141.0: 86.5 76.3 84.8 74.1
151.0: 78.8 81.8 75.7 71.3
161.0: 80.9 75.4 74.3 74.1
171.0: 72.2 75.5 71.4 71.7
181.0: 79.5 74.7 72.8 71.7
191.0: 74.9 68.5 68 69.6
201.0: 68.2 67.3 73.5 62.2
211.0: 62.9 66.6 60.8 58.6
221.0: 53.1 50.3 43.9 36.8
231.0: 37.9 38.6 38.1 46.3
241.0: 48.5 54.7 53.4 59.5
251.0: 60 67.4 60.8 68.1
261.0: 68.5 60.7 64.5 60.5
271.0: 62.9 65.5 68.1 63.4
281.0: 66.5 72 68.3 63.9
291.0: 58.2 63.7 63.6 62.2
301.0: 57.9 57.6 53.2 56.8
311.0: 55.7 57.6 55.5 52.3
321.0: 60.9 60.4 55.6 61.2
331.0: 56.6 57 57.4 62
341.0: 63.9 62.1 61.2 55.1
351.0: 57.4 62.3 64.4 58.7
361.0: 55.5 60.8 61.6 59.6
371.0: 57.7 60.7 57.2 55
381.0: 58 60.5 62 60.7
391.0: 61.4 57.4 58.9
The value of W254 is 7.9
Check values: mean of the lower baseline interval 72.5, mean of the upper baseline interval 59.1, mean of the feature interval 56.6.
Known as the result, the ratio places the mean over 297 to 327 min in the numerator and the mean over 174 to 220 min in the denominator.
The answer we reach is 0.83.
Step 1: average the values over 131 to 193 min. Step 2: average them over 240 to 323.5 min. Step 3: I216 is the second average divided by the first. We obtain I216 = 0.79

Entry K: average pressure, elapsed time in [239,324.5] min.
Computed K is 60.8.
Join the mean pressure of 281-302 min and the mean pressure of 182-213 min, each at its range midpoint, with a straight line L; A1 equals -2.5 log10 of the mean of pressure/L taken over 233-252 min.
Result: 0.31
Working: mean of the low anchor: 69.5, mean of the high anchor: 64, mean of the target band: 50.2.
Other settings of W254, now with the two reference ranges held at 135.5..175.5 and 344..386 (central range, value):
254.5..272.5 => 1.1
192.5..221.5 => 3.1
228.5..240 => 5.0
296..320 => 2.7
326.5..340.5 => 0.7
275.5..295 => 0.2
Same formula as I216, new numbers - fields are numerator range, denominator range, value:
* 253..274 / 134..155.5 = 0.80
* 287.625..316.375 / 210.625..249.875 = 1.17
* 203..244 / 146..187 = 0.70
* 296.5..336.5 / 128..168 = 0.73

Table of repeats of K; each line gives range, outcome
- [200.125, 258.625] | 55.4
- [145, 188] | 75.7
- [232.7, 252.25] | 50.1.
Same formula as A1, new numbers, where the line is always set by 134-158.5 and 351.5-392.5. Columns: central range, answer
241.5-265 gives 0.150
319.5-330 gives 0.081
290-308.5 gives 0.118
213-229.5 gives 0.359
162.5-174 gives 0.049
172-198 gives 0.049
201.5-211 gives 0.111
